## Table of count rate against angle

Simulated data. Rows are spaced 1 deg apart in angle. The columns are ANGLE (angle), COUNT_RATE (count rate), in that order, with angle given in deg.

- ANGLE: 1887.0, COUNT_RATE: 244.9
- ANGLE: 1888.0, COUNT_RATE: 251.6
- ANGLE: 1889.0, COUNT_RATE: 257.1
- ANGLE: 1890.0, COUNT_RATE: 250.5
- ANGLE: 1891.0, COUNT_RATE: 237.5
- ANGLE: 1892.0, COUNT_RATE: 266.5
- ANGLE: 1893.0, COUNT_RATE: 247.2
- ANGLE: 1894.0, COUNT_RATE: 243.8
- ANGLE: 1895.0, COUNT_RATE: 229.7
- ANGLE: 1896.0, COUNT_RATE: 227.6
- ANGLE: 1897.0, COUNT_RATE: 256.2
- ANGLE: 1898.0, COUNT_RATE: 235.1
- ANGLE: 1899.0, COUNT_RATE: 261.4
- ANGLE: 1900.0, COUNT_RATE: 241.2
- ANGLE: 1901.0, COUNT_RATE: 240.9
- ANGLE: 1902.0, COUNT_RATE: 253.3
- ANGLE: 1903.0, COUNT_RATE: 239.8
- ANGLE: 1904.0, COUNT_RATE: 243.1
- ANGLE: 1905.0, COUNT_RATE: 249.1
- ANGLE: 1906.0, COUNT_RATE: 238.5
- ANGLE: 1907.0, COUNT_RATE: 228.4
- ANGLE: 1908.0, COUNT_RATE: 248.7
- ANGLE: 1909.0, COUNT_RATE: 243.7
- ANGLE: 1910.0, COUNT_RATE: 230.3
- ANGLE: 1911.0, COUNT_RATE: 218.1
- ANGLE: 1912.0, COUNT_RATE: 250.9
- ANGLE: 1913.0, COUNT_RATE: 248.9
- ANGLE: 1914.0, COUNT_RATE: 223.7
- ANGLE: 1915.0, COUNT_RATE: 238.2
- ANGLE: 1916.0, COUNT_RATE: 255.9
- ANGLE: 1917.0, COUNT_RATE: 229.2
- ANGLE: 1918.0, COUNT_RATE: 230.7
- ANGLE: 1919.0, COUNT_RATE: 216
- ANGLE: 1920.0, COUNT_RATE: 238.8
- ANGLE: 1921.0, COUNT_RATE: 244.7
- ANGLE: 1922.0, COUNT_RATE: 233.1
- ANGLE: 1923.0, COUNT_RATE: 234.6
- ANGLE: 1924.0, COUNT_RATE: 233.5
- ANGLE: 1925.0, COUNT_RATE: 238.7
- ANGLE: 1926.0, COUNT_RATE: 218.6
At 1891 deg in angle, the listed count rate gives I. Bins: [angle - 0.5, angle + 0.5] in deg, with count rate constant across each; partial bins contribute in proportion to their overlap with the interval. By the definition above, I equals 237.5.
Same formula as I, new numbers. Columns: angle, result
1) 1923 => 234.6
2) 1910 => 230.3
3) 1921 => 244.7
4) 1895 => 229.7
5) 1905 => 249.1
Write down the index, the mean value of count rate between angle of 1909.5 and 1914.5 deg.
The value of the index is 234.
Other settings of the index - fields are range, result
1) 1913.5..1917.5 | 237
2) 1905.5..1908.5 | 239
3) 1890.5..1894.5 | 249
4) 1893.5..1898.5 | 238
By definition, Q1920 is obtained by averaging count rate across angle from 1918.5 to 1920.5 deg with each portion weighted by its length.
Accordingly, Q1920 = 227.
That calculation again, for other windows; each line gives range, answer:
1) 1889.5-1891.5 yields 244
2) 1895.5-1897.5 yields 242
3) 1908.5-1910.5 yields 237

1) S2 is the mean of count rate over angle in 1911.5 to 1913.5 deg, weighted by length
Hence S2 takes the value 250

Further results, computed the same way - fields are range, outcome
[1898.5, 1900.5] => 251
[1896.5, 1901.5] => 247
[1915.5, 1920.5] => 234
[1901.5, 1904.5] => 245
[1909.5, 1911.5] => 224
